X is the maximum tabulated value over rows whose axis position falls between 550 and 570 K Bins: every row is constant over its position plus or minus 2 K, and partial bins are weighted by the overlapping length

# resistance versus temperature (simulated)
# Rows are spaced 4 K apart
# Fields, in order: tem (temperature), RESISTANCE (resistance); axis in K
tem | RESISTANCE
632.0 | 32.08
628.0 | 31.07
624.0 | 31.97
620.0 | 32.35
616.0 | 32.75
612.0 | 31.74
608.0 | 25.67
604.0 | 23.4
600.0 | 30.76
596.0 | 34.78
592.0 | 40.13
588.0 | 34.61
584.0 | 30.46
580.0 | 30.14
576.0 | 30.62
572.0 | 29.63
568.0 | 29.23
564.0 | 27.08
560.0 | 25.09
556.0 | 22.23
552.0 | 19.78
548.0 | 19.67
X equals 29.23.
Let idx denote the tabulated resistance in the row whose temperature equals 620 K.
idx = 32.35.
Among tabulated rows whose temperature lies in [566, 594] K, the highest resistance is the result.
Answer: 40.13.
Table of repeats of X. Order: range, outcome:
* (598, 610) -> 30.76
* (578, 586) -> 30.46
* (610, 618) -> 32.75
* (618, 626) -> 32.35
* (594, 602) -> 34.78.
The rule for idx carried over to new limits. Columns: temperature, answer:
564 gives 27.08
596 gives 34.78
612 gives 31.74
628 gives 31.07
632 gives 32.08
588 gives 34.61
